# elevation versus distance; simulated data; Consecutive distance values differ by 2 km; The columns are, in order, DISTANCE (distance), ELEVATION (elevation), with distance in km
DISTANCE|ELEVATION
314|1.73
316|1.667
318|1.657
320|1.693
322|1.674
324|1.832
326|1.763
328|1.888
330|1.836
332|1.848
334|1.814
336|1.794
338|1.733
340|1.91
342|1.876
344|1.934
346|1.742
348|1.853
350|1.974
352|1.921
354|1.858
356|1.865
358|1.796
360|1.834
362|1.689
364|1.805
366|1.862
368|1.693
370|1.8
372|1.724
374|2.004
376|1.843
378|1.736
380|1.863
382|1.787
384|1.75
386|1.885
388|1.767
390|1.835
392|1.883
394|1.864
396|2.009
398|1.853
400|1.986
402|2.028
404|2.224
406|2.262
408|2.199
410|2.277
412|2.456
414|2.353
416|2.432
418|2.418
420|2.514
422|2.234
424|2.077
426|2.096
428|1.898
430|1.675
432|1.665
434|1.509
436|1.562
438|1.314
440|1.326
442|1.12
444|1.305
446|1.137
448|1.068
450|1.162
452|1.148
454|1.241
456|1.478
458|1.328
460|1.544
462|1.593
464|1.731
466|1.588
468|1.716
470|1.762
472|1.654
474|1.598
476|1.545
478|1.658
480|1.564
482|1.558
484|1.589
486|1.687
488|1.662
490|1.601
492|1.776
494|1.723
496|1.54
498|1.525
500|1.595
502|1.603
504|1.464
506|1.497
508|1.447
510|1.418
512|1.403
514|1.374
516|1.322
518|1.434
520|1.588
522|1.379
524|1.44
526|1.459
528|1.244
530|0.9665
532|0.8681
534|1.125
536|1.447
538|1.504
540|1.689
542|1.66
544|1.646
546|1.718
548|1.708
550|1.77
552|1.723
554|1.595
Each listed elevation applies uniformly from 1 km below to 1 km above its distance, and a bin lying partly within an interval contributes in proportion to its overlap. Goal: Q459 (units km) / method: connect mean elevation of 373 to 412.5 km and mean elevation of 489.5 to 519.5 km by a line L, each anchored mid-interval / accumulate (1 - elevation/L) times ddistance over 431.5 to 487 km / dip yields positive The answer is 7.32 km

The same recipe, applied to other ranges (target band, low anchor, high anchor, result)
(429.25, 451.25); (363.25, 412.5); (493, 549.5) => 5.10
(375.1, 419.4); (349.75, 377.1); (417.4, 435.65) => -2.81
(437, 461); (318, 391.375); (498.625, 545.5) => 4.95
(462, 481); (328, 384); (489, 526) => -0.73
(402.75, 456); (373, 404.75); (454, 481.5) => -1.32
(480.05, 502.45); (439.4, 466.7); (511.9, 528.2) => -3.91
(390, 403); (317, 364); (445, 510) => -1.79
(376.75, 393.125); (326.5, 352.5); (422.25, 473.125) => -0.98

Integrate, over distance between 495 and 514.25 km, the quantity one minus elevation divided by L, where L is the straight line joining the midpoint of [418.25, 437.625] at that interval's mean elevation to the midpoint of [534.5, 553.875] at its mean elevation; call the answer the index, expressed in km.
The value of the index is 2.67 km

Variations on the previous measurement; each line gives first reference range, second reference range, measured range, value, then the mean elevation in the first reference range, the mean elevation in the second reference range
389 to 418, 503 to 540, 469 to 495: -0.4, 2.13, 1.36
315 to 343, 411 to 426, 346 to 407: 6.0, 1.78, 2.34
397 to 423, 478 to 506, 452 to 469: 3.2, 2.25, 1.6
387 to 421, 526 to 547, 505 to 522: 1.0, 2.14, 1.39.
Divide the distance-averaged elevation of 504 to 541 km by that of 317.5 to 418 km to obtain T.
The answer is 0.72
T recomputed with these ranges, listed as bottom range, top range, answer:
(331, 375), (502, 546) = 0.77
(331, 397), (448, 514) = 0.84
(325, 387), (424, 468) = 0.81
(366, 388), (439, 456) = 0.67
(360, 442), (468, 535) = 0.78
